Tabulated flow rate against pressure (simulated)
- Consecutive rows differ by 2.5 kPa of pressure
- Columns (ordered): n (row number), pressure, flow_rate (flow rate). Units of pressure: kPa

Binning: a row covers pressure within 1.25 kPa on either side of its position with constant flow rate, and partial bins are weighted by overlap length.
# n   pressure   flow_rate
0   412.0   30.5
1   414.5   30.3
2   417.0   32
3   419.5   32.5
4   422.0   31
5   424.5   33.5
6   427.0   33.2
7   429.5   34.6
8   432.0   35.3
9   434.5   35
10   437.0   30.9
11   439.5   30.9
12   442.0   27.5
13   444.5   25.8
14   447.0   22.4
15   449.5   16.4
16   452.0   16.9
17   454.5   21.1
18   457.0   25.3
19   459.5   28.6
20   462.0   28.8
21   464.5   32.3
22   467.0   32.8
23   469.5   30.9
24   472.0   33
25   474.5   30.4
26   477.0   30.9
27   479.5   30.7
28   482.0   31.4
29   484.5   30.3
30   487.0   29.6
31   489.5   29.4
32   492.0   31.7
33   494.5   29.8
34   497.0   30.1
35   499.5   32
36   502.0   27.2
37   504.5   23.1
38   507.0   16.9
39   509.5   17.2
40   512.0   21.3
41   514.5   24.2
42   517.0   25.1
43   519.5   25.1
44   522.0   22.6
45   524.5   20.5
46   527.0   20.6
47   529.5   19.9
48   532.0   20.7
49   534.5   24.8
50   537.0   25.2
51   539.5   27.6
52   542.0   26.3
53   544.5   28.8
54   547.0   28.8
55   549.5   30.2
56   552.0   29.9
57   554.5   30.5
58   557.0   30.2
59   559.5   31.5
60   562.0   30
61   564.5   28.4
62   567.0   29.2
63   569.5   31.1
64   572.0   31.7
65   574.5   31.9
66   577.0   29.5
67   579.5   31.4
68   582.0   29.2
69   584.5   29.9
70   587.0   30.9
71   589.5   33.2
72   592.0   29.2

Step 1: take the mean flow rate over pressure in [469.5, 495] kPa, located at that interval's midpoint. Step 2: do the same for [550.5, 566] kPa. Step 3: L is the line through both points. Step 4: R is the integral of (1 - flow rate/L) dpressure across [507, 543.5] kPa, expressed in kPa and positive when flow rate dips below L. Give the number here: 9.1 kPa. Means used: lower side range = 30.8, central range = 22.8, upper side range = 30.1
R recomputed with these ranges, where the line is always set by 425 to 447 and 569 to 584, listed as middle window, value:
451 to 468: 2.5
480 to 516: 4.9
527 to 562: 4.2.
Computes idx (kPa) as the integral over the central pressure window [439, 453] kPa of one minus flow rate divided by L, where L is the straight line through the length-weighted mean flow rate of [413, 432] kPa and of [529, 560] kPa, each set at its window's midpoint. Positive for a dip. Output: 3.81 kPa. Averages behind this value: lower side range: 32.6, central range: 23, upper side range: 27.3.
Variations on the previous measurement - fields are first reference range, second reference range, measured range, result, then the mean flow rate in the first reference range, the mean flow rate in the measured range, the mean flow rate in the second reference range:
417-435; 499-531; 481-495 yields -2.5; 33.4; 30.4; 22.5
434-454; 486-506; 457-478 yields -2.9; 25.2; 30.6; 29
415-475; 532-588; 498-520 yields 4.2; 29.2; 23.6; 29.2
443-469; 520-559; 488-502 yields -2.6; 25.2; 30.3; 25.9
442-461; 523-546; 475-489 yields -4.4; 22.8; 30.5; 23.9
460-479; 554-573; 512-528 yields 4.1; 31.2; 22.9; 30.3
